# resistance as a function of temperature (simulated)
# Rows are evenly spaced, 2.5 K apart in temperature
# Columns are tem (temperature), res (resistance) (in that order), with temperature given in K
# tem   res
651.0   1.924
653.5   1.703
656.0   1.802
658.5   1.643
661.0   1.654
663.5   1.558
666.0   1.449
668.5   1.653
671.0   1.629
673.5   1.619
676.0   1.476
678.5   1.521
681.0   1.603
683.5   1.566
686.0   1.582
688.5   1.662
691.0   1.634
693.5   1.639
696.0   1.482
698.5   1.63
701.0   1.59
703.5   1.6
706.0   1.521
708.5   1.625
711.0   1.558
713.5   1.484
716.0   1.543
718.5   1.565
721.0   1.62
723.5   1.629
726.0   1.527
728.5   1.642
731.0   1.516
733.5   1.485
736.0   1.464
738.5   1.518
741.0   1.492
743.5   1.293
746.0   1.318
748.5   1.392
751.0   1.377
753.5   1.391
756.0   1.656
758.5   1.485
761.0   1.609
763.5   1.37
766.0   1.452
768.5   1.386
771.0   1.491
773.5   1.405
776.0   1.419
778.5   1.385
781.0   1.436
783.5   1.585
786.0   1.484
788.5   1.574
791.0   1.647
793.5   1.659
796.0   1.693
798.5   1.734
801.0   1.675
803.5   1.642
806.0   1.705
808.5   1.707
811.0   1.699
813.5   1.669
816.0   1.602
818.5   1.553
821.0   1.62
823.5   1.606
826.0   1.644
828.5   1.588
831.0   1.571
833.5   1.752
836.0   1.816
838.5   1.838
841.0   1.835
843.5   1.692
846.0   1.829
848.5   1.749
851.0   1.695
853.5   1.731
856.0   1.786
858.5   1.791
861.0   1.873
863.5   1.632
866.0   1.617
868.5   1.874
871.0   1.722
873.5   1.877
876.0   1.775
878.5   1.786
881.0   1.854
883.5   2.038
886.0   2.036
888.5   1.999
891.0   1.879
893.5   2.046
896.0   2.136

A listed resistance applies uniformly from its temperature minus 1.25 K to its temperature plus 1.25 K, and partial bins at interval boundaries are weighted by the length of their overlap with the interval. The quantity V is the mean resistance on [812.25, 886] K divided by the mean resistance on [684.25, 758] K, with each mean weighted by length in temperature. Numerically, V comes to 1.1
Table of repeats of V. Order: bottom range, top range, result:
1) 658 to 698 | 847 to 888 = 1.14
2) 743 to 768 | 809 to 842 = 1.17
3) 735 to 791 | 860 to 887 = 1.25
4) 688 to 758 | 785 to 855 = 1.10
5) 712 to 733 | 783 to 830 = 1.05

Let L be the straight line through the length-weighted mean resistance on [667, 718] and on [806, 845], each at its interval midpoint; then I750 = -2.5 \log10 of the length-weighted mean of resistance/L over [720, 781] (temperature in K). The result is 0.11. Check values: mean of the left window 1.58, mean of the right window 1.68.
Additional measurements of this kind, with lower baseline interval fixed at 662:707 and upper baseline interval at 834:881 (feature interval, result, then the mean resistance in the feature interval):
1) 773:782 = 0.19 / 1.41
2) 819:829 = 0.08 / 1.61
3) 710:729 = 0.03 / 1.57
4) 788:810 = 0.02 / 1.67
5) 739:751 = 0.19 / 1.38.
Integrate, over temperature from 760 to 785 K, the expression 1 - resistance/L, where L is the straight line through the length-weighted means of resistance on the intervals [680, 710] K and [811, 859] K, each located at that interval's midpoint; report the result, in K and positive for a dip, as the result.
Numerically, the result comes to 3.0 K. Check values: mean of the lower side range 1.59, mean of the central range 1.45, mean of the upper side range 1.7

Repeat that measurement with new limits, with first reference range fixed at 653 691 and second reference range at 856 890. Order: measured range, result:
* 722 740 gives 1.43 K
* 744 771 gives 4.16 K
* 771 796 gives 3.10 K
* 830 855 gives 0.66 K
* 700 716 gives 0.84 K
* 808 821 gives 0.94 K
